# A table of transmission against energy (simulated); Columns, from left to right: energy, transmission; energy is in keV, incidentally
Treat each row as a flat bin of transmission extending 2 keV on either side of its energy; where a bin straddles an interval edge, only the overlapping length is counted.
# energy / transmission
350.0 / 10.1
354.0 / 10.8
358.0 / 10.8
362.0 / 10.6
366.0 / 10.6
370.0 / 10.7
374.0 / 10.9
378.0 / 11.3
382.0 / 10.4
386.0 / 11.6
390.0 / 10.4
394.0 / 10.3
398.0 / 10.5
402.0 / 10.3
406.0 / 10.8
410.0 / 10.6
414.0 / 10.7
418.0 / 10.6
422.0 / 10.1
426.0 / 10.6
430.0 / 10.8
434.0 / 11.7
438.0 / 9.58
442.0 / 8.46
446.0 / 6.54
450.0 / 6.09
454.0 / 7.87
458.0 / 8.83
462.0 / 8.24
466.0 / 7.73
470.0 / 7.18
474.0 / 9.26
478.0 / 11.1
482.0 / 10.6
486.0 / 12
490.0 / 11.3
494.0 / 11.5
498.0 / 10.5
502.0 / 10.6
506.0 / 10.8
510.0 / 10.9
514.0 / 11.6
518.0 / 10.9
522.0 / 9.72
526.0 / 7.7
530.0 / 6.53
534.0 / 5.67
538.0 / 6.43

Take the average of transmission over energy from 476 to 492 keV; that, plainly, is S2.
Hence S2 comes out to 11.2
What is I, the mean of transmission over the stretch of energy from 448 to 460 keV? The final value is 7.6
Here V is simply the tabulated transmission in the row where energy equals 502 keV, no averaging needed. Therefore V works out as 10.6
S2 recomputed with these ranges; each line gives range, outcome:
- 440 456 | 7.24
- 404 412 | 10.7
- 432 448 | 9.07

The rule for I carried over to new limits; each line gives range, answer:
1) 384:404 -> 10.6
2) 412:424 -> 10.5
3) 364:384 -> 10.8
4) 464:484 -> 9.17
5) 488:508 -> 10.9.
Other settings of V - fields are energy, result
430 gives 10.8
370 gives 10.7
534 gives 5.67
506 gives 10.8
